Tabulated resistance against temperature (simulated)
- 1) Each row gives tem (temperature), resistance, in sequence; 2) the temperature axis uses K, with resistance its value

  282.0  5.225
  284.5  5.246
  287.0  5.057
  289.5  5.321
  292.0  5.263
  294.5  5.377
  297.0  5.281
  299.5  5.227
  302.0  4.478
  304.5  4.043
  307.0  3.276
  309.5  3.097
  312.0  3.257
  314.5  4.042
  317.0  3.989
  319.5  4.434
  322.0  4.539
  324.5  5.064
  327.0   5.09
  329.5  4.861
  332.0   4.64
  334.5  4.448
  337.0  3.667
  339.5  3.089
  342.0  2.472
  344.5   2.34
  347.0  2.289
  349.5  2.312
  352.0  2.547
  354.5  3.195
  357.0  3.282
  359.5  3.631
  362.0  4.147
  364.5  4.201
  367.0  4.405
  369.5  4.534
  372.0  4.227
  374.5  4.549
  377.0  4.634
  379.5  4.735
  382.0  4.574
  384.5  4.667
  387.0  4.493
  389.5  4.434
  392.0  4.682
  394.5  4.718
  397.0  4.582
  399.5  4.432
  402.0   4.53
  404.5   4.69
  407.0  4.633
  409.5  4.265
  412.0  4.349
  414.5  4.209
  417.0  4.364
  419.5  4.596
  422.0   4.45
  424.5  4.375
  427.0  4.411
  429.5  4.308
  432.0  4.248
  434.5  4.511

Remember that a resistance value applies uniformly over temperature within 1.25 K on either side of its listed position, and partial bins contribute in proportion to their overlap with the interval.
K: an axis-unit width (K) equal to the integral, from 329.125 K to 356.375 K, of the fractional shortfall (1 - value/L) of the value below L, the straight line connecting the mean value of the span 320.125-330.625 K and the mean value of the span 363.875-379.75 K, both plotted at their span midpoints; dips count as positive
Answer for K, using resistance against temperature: 8.7 K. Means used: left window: 4.86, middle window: 3.21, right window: 4.46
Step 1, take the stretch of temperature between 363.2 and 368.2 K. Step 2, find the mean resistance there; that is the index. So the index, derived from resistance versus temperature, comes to 4.3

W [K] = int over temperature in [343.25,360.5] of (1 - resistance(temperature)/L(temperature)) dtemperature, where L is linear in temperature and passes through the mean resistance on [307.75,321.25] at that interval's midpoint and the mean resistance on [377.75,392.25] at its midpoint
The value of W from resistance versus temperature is 5.8 K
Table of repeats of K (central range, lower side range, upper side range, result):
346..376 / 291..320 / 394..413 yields 5.42 K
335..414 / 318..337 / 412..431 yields 9.11 K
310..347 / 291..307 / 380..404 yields 6.40 K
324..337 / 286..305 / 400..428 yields 0.46 K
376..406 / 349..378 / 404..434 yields -3.51 K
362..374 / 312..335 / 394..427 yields 0.40 K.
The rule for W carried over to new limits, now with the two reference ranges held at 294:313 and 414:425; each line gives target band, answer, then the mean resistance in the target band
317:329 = -1.3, 4.7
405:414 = -0.1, 4.42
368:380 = -0.5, 4.52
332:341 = 0.9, 3.83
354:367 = 1.6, 3.79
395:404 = -0.3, 4.55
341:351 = 4.5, 2.36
